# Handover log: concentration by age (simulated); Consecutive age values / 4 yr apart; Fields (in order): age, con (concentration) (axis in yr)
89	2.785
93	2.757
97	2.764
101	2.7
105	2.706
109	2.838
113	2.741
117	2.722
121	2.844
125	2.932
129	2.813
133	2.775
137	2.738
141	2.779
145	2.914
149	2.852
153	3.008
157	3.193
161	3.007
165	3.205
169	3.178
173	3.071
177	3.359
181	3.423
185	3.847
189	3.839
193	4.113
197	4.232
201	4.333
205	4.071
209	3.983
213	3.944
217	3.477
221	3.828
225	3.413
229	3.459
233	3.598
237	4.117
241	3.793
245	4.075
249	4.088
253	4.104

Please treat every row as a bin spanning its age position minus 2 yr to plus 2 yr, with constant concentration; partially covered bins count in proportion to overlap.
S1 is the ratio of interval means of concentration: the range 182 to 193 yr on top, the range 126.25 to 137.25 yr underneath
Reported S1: 1.38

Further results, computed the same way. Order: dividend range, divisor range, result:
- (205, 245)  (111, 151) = 1.34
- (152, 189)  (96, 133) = 1.18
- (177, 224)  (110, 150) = 1.38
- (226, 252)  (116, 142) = 1.37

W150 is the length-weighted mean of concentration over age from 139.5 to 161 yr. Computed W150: 2.96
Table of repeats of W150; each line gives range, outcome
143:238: 3.56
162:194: 3.47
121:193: 3.13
